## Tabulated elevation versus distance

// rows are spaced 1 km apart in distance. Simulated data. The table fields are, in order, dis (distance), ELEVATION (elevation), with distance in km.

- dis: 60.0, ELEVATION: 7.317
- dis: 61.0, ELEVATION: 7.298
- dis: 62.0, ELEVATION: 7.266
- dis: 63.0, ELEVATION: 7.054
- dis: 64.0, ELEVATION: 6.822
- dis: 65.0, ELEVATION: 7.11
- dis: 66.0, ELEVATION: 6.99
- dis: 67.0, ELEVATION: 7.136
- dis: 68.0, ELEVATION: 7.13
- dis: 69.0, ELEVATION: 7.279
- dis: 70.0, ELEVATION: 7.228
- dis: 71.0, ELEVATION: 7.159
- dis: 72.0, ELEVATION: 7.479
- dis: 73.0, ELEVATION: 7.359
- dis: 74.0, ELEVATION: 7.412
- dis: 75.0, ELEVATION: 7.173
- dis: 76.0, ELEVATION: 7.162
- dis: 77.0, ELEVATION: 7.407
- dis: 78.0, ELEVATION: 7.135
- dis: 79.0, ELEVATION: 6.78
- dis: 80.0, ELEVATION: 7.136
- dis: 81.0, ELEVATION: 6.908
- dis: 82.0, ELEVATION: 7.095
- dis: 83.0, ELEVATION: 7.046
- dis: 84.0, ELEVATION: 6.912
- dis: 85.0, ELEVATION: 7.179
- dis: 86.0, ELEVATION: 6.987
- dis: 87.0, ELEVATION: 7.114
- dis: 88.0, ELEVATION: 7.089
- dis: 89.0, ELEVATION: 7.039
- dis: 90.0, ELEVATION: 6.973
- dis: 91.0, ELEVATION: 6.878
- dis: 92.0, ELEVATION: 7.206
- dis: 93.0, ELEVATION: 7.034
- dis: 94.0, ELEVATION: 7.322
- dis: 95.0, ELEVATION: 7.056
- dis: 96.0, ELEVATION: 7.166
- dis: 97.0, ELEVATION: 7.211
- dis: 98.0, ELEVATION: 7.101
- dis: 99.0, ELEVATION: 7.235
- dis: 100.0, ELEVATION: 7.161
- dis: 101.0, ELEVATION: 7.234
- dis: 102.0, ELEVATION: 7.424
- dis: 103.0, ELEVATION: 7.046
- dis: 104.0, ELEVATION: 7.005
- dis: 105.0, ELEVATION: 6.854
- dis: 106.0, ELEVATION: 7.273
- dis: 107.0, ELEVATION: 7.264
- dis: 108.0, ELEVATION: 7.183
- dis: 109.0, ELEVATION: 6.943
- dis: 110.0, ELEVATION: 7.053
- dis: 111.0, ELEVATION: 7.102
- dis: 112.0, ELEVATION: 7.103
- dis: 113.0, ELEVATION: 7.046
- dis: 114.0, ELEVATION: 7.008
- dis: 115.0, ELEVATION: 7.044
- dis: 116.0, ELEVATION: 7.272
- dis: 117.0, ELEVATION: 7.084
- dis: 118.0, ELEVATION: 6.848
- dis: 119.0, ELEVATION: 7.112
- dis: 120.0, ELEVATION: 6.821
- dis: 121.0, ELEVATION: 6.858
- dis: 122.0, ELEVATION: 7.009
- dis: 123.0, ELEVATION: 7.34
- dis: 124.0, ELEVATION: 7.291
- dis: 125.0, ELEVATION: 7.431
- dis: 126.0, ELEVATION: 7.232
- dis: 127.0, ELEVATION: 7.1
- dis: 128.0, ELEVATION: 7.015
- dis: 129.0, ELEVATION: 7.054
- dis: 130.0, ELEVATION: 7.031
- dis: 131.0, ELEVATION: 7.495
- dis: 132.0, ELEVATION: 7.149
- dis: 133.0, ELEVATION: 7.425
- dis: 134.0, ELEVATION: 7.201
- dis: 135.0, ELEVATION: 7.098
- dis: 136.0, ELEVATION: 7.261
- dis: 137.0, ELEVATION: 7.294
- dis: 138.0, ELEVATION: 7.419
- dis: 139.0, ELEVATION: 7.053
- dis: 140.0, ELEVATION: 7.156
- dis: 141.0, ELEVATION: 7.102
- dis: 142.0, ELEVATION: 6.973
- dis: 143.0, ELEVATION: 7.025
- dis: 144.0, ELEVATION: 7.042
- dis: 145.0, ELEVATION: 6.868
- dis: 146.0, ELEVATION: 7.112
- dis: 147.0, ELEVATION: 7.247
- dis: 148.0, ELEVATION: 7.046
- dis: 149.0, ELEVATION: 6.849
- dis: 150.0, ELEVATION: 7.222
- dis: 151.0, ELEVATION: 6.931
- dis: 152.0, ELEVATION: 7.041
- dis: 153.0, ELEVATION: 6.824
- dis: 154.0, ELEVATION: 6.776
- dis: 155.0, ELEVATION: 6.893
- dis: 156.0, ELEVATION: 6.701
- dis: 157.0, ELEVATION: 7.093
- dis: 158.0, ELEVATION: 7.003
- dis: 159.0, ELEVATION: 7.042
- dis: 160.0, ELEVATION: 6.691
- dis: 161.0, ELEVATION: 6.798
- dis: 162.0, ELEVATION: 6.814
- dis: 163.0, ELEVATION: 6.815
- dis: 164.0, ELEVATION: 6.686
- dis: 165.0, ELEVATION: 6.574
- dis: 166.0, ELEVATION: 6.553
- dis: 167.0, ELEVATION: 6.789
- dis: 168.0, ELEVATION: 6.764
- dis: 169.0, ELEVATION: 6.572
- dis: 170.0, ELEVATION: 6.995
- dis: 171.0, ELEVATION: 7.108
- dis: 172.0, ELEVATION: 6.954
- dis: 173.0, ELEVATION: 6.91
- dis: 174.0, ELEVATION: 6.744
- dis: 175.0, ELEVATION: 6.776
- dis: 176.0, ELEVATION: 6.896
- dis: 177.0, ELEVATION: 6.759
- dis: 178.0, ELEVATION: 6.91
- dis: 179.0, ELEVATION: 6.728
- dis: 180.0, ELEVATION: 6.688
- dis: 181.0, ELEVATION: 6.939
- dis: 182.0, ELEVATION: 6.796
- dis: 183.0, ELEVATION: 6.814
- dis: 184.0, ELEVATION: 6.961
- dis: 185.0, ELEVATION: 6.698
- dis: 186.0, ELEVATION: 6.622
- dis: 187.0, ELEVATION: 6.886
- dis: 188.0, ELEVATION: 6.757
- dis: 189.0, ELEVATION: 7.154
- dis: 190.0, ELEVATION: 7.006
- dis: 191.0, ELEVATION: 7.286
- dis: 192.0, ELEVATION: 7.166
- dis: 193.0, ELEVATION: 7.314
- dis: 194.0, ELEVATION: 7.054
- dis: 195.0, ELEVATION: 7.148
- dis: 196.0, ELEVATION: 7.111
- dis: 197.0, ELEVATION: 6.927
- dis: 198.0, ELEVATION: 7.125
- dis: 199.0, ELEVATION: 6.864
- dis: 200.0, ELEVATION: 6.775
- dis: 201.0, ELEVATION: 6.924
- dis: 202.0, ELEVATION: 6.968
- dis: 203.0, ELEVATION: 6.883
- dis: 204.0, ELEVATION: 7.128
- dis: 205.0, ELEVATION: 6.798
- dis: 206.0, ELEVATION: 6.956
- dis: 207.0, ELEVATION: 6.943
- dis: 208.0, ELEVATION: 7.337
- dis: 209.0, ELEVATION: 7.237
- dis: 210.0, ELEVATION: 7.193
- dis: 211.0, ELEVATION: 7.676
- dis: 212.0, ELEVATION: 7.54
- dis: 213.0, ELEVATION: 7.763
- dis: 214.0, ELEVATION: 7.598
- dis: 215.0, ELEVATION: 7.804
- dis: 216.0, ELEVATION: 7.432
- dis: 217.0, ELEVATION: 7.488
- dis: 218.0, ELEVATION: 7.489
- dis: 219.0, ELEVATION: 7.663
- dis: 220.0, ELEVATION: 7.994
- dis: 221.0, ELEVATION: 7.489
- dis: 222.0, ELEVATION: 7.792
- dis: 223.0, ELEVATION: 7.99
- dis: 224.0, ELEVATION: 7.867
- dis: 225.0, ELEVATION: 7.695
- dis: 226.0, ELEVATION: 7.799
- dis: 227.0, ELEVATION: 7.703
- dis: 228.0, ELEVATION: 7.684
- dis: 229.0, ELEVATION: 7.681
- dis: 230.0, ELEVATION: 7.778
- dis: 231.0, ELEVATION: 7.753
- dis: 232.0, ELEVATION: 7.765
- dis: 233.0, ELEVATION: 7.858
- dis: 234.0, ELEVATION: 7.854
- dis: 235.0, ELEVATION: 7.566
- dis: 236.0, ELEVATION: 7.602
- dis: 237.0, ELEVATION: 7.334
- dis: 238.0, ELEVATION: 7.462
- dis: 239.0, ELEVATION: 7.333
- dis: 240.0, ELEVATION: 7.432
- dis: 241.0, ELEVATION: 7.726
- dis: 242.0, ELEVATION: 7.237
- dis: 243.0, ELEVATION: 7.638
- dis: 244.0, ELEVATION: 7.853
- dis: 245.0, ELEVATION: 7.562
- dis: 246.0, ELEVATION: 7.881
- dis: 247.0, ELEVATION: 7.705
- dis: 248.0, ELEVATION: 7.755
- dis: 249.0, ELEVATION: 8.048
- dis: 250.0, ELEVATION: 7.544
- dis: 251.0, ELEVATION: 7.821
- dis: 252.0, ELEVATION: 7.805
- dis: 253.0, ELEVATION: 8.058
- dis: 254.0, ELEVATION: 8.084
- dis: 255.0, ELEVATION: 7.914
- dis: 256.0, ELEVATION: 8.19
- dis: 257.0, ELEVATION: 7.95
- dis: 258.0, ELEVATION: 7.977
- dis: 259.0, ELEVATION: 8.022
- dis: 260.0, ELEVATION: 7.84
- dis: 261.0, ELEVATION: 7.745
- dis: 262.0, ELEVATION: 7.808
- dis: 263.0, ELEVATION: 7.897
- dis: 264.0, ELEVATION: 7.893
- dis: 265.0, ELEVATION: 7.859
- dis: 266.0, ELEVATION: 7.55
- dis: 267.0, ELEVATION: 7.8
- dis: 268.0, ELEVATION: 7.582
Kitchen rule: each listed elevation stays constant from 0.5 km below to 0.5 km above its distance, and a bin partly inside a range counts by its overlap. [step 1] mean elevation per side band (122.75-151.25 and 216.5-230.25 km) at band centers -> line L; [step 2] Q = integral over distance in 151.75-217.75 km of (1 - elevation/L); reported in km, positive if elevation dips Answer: 4.3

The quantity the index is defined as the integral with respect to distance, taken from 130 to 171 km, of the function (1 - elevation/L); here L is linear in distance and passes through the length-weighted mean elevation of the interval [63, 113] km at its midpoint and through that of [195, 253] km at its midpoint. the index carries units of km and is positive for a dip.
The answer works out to 1.7 km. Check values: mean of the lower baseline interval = 7.12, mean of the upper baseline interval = 7.5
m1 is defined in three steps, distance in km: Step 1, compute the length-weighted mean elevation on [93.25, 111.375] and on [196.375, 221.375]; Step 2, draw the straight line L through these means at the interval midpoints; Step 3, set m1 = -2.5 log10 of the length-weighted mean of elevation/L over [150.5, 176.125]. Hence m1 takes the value 0.06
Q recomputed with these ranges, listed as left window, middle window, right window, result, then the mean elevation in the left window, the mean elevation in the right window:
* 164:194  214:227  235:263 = -0.55 km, 6.87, 7.75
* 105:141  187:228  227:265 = 1.34 km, 7.14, 7.76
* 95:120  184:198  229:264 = 0.91 km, 7.11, 7.76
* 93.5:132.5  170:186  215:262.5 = 1.29 km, 7.13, 7.74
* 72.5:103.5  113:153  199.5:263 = 0.92 km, 7.13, 7.61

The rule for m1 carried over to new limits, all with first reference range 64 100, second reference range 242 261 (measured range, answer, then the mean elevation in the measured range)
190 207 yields 0.089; 7.02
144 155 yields 0.064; 6.99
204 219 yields 0.044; 7.38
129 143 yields 0.025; 7.19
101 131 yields 0.025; 7.11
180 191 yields 0.104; 6.87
